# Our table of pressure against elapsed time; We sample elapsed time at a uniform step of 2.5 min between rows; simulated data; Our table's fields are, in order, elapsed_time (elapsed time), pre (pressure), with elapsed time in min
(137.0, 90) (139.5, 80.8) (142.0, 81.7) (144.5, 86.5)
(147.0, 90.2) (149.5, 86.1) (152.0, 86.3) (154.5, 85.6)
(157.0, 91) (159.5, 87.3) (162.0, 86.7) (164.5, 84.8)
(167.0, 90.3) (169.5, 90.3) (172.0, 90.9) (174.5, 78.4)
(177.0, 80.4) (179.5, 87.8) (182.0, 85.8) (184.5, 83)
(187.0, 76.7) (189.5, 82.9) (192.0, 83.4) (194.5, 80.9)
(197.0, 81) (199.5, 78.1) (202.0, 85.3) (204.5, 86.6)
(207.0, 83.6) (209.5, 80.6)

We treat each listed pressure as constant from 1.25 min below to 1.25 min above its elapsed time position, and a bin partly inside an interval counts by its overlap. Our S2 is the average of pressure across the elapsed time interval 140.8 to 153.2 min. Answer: 86.2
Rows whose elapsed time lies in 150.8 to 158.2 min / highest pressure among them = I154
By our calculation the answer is 91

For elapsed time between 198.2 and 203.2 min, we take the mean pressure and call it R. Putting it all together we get 81.7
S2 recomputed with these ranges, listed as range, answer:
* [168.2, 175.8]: 86.5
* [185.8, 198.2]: 81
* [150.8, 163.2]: 87.4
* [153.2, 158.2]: 88.3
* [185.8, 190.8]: 79.9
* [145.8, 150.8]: 88.1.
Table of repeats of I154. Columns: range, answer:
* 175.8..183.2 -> 87.8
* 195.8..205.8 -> 86.6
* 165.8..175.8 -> 90.9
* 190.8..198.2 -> 83.4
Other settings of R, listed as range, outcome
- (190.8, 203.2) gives 81.7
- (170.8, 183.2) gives 84.6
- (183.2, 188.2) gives 79.9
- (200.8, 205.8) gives 85.9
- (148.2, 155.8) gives 86.1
